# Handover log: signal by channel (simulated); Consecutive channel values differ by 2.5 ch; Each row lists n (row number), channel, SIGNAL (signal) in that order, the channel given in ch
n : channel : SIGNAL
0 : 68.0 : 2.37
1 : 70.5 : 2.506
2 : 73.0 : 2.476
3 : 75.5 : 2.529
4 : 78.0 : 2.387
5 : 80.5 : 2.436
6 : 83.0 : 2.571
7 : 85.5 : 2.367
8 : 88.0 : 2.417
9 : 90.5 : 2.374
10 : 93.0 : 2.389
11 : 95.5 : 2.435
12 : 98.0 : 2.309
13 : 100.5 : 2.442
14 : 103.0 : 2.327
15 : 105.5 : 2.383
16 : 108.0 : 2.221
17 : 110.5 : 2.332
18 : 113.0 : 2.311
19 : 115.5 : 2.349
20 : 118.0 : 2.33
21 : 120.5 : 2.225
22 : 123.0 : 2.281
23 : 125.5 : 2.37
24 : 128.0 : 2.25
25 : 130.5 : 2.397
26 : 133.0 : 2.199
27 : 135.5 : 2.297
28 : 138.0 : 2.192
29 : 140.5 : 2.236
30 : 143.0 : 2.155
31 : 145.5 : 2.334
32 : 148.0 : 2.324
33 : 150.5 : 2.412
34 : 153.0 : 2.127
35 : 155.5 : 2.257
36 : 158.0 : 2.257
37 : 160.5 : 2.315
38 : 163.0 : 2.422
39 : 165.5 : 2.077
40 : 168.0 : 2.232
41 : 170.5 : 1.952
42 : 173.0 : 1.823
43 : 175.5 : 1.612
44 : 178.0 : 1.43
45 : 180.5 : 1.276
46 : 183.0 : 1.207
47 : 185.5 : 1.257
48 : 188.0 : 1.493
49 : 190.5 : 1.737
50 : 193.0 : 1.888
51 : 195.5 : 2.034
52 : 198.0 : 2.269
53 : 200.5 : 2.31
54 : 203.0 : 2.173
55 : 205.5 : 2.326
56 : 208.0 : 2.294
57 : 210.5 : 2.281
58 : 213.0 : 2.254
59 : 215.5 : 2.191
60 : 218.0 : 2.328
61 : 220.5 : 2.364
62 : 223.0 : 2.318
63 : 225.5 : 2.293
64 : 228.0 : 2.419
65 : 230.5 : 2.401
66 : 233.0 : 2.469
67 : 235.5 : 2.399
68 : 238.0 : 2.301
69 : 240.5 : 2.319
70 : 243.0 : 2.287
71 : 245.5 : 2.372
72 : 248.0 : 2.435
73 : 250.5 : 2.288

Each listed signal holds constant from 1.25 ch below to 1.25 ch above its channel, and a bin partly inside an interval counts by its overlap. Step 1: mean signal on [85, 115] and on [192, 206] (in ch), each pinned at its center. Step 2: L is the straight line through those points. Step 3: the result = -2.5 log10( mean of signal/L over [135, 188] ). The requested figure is 0.13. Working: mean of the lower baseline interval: 2.36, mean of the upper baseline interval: 2.16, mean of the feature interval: 1.99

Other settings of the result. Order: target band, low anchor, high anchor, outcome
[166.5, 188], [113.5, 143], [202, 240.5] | 0.396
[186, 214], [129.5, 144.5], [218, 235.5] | 0.131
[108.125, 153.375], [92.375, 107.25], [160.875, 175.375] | -0.023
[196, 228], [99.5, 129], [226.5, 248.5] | 0.038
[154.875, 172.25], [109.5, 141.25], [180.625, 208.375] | -0.073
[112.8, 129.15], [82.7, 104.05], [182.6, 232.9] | 0.013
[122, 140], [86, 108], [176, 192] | -0.143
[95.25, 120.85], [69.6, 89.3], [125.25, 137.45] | 0.016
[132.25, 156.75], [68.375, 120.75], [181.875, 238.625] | 0.011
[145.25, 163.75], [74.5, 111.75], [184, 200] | -0.141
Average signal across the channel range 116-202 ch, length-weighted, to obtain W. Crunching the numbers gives 2.06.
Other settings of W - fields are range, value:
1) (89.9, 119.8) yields 2.35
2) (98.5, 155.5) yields 2.29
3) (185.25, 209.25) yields 2.01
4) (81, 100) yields 2.41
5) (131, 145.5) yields 2.24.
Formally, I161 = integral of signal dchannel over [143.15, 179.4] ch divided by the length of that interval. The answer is 2.11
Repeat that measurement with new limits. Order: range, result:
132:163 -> 2.27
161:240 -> 2.06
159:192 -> 1.76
